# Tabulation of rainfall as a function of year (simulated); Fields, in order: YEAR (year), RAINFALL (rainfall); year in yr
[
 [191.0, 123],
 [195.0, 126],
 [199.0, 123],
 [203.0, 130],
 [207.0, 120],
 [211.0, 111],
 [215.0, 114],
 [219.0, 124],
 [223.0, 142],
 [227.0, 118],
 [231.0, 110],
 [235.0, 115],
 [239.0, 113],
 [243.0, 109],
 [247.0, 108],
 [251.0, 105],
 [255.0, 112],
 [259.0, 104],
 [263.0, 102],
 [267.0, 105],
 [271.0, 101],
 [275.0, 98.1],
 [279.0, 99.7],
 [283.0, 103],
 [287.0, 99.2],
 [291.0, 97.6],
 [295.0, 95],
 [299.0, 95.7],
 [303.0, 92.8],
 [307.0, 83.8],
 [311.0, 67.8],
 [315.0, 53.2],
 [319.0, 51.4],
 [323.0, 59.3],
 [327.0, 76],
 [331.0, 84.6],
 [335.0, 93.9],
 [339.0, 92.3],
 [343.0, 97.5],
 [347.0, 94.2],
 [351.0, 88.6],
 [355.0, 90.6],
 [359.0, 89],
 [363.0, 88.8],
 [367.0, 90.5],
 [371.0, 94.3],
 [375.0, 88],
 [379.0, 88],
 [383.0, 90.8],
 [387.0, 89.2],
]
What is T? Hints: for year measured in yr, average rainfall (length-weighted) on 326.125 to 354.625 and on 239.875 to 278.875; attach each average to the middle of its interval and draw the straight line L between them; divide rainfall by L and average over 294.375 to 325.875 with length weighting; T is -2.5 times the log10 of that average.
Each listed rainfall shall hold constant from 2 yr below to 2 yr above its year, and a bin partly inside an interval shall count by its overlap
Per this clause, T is 0.282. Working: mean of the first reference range 105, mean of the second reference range 90.2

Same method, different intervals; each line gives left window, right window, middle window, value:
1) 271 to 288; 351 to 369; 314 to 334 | 0.371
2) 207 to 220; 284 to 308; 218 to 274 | -0.035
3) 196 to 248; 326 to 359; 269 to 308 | 0.065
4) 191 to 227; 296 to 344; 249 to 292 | -0.042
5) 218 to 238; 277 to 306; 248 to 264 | 0.045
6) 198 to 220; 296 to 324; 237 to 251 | -0.056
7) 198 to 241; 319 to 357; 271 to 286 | 0.021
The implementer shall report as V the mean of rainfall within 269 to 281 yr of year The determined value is 99.6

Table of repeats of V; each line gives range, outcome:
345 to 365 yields 90.2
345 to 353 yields 91.4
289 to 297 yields 96.3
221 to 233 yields 123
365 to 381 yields 90.2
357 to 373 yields 90.7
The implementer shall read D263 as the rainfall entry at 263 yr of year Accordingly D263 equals 102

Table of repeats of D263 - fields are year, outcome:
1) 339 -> 92.3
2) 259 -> 104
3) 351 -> 88.6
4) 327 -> 76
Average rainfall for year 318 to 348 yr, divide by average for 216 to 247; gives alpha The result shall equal 0.7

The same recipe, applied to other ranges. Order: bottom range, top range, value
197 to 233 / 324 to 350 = 0.73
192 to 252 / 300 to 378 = 0.70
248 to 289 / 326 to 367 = 0.87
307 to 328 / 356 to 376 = 1.43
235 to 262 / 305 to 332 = 0.62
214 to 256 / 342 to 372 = 0.79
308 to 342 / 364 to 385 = 1.23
